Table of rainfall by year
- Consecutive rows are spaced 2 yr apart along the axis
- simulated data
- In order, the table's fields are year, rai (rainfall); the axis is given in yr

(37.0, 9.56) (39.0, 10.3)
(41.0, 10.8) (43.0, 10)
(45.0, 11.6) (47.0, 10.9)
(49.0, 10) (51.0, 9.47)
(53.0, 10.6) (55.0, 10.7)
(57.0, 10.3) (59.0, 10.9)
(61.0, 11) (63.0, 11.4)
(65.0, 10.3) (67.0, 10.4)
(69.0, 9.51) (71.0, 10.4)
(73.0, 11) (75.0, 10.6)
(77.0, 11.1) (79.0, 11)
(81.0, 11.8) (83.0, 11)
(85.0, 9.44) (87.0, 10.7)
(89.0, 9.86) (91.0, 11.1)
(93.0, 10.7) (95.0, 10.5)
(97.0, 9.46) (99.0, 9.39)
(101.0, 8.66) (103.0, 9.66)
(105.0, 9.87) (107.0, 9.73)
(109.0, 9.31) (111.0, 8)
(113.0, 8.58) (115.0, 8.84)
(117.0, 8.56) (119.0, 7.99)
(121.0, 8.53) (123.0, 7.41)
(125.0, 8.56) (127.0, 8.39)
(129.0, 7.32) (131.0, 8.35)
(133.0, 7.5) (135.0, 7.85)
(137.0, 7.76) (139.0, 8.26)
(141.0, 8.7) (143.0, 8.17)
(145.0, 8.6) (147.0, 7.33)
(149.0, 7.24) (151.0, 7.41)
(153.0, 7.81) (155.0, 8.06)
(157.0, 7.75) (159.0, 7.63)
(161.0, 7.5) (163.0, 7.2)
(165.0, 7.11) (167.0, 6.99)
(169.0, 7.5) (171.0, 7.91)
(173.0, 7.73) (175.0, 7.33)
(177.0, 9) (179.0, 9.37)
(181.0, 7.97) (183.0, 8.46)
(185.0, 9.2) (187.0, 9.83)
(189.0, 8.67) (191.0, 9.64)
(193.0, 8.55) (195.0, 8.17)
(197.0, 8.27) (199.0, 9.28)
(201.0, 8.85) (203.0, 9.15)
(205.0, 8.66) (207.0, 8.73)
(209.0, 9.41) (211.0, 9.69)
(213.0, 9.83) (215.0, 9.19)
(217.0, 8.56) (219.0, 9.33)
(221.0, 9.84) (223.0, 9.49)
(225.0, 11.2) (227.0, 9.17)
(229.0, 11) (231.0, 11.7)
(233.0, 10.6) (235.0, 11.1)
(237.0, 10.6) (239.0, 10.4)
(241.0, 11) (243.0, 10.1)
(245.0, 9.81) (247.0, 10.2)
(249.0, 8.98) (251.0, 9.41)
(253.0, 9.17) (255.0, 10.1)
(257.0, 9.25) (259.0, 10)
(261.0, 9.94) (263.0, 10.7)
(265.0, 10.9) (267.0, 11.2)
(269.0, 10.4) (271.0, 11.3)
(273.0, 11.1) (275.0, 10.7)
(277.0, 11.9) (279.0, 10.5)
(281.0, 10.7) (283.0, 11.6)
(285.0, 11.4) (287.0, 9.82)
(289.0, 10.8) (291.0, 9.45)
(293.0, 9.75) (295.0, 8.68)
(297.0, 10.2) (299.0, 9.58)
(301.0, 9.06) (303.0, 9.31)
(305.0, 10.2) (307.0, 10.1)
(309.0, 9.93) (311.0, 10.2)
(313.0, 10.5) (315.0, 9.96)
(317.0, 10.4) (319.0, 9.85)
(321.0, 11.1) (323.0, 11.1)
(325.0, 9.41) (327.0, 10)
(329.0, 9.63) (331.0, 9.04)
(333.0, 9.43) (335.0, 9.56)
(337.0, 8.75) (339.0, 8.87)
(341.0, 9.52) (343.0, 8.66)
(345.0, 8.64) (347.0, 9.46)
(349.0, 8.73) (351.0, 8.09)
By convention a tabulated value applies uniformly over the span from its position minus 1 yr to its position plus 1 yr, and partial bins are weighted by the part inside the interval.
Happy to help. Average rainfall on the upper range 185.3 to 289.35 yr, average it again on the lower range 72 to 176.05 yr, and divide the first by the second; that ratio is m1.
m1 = 1.1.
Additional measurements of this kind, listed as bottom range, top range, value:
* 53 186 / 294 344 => 1.08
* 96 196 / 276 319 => 1.23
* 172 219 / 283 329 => 1.14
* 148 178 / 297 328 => 1.32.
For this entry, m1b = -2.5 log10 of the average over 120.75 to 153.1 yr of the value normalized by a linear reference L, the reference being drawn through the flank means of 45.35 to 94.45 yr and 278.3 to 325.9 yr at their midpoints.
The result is 0.30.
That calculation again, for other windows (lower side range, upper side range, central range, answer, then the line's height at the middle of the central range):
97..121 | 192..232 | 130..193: 0.14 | 9.19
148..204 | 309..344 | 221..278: -0.16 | 8.97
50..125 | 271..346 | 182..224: 0.10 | 9.96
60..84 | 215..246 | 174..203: 0.18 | 10.4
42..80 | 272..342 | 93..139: 0.20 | 10.5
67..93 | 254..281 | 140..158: 0.32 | 10.6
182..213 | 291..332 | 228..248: -0.15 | 9.31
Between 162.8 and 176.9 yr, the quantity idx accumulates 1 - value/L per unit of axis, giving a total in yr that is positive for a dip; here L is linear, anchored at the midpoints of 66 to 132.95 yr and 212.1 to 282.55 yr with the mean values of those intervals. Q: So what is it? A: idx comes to 3.4 yr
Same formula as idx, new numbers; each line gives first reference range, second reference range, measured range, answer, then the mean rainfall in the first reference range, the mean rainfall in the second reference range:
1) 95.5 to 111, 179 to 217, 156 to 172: 2.9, 9.38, 8.97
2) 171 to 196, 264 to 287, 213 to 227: 0.0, 8.63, 11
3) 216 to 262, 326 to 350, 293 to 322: -1.5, 10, 9.19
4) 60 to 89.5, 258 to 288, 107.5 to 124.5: 3.6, 10.6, 10.8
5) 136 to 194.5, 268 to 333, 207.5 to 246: -4.3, 8.09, 10.2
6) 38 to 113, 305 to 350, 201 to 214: 1.0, 10.3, 9.69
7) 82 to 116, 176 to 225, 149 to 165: 3.1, 9.69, 9.09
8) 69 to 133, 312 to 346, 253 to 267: -0.8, 9.51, 9.67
